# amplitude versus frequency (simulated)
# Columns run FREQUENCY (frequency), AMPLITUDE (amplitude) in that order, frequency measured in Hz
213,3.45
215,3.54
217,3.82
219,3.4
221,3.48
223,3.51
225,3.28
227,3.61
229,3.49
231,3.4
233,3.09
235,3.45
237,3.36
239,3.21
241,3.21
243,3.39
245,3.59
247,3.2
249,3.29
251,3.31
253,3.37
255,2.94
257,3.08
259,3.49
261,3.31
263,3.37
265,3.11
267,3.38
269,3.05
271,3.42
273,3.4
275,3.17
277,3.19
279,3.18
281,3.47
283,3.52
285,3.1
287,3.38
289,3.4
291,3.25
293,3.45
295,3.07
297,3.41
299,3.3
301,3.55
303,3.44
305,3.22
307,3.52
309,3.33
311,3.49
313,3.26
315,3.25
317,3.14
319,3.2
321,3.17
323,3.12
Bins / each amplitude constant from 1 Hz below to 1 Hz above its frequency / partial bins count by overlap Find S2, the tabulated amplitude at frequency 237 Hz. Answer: 3.36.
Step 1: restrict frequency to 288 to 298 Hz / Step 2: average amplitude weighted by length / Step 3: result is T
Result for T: 3.32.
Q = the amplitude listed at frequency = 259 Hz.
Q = 3.49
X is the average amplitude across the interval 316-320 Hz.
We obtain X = 3.17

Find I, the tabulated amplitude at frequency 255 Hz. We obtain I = 2.94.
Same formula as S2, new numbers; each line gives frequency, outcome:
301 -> 3.55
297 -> 3.41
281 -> 3.47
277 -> 3.19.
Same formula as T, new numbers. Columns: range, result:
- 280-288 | 3.37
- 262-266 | 3.24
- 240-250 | 3.34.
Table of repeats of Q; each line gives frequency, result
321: 3.17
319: 3.2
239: 3.21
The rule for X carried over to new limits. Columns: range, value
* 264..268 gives 3.25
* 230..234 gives 3.25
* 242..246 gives 3.49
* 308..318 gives 3.29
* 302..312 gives 3.4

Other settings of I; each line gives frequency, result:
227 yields 3.61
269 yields 3.05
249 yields 3.29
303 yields 3.44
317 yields 3.14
